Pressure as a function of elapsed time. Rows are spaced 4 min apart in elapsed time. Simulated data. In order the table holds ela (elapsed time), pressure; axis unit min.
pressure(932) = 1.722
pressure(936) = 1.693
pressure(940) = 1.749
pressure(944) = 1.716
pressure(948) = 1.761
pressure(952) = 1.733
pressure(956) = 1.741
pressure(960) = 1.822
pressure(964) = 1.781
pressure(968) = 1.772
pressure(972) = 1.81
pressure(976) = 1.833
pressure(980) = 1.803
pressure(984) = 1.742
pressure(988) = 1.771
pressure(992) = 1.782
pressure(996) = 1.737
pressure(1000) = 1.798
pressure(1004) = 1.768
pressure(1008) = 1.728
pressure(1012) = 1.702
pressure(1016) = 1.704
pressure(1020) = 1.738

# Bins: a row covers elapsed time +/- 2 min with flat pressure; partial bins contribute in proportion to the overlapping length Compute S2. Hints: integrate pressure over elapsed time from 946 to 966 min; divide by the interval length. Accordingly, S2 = 1.77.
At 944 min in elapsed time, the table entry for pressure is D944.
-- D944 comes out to 1.716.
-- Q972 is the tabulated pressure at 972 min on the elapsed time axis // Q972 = 1.81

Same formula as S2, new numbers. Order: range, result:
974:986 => 1.79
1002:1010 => 1.75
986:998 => 1.76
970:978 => 1.82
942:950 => 1.74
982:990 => 1.76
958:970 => 1.79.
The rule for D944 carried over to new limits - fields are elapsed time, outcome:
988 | 1.771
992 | 1.782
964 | 1.781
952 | 1.733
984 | 1.742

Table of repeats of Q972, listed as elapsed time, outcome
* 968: 1.772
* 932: 1.722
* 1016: 1.704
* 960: 1.822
